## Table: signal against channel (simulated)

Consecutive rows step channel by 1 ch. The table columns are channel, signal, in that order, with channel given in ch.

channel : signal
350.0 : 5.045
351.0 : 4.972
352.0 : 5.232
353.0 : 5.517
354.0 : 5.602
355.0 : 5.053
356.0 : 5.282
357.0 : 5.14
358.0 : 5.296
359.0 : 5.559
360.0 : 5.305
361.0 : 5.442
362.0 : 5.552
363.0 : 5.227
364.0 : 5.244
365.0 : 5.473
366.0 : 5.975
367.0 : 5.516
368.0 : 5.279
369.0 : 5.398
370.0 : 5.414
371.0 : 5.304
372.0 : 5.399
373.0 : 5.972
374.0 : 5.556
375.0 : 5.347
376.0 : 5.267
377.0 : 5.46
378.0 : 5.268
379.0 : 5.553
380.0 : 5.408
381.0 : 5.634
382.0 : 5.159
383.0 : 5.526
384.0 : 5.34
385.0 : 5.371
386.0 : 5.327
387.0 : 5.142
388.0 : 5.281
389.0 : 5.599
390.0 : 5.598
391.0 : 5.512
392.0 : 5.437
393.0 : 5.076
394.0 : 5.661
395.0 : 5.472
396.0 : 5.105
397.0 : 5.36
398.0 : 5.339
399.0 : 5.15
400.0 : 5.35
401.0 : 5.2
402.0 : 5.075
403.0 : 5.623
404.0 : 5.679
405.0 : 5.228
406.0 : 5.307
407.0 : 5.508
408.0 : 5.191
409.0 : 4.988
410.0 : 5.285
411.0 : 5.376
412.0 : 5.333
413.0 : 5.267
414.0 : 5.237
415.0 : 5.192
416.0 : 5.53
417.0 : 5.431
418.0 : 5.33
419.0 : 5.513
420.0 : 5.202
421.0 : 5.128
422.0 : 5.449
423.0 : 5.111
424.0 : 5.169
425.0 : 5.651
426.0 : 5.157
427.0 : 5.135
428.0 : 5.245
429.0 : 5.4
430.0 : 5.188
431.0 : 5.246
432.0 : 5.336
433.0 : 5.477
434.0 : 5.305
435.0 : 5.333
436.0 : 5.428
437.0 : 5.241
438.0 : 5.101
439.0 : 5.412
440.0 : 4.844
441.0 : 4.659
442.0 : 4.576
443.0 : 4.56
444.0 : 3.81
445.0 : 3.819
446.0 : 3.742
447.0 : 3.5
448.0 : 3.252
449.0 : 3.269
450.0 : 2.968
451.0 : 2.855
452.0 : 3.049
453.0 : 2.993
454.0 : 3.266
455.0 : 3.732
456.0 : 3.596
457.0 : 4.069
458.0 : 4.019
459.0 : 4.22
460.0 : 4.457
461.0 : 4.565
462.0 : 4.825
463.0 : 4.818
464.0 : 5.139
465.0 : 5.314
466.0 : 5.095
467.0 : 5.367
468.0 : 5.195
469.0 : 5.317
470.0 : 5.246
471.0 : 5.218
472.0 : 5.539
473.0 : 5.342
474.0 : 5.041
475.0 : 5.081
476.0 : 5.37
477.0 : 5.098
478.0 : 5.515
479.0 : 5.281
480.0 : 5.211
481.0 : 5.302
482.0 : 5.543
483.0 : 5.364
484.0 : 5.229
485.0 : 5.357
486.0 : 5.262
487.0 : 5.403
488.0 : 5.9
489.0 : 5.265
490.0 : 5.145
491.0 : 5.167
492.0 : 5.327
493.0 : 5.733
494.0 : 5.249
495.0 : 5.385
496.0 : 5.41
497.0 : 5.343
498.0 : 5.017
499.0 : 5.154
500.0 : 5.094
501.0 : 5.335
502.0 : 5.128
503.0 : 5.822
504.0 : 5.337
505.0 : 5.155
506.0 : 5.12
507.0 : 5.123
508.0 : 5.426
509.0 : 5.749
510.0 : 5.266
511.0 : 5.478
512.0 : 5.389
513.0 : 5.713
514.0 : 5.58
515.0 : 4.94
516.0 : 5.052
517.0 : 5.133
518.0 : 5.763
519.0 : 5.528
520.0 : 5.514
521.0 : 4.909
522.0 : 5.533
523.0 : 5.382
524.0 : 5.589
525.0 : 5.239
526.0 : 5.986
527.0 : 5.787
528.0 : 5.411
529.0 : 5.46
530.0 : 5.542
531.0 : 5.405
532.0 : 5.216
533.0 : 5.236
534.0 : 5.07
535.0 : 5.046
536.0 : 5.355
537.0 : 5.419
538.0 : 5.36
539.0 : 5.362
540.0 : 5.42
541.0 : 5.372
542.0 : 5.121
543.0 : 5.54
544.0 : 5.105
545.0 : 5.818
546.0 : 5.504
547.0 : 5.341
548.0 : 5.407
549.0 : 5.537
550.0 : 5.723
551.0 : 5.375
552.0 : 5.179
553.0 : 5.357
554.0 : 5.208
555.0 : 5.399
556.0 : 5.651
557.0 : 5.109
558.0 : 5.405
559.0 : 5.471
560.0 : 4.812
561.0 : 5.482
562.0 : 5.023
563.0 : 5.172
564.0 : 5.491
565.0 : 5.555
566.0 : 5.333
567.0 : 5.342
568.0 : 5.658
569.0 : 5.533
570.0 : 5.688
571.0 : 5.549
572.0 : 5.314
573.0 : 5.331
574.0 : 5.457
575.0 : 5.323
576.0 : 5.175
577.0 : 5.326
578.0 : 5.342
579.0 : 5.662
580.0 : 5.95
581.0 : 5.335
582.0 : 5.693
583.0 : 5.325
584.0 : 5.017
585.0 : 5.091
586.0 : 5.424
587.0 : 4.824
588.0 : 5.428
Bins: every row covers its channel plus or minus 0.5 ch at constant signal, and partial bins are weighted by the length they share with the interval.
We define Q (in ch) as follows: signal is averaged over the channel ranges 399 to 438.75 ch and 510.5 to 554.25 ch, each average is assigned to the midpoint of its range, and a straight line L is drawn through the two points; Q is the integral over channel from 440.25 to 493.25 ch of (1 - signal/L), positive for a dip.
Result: 6.6 ch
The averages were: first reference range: 5.3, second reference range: 5.4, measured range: 4.67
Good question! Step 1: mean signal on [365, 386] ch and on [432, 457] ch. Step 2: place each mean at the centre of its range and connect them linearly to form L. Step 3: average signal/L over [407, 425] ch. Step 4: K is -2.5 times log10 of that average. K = -0.13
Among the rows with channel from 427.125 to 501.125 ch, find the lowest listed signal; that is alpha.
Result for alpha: 2.855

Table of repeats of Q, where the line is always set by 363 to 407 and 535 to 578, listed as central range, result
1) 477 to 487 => 0.11 ch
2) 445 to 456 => 4.26 ch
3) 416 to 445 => 1.37 ch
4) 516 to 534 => -0.15 ch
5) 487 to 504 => 0.14 ch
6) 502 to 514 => -0.06 ch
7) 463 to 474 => 0.30 ch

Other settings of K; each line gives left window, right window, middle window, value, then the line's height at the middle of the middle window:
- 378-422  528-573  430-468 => 0.21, 5.36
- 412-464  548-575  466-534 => -0.07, 5.02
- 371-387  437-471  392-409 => -0.05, 5.1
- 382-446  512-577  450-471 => 0.21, 5.28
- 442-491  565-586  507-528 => -0.09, 5.01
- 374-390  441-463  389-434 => -0.13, 4.73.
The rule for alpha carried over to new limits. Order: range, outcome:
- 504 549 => 4.909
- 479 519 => 4.94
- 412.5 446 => 3.742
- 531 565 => 4.812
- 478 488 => 5.211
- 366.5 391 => 5.142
